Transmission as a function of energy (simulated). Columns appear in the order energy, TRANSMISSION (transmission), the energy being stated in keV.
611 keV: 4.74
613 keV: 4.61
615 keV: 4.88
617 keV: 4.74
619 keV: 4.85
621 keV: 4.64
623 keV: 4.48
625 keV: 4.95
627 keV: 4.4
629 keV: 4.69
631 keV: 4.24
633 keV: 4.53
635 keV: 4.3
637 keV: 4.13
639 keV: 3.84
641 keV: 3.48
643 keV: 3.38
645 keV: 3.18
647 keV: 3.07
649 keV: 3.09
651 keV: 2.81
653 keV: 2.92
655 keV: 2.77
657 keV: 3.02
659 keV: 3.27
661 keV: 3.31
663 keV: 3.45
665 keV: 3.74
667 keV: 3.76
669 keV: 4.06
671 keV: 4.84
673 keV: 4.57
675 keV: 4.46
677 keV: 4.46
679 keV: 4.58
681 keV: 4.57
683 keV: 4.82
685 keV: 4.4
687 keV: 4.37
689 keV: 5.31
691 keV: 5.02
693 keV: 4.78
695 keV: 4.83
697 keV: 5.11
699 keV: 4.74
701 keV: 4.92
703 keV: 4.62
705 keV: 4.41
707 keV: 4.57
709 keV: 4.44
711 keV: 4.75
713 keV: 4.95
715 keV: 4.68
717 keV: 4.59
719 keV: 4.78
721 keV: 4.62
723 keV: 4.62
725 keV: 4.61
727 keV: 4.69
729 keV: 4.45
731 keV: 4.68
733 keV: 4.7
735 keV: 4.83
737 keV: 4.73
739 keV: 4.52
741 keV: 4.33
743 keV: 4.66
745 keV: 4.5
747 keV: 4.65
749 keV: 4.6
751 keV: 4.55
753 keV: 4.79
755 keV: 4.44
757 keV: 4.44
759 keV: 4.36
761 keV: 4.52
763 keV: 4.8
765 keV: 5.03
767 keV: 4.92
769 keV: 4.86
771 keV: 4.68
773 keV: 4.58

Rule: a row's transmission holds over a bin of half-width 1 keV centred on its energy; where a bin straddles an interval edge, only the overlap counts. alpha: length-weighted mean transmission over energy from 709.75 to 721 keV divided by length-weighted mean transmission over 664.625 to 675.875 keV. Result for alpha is 1.1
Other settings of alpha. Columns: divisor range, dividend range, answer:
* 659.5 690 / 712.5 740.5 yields 1.09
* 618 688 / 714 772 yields 1.17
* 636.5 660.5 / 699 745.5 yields 1.44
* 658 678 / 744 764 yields 1.14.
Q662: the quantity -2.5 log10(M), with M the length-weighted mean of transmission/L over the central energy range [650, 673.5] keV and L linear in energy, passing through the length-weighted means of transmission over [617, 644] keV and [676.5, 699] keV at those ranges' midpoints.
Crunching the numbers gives 0.28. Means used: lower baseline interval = 4.32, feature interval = 3.52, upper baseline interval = 4.76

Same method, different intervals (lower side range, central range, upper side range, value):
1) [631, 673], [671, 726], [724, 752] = -0.14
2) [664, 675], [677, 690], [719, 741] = -0.08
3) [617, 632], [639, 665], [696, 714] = 0.41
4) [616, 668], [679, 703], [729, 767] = -0.15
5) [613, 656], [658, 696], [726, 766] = -0.03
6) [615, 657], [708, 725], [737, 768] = -0.07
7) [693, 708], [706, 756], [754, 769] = 0.02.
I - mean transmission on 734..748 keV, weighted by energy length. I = 4.6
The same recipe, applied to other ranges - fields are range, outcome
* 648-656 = 2.9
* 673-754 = 4.67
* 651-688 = 3.93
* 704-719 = 4.64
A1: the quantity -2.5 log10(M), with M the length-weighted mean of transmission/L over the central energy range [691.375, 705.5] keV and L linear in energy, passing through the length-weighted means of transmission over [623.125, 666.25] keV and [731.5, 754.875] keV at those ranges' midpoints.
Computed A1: -0.15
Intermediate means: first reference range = 3.66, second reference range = 4.62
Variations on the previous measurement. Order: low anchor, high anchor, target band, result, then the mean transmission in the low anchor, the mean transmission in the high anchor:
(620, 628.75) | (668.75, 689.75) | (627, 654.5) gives 0.25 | 4.62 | 4.6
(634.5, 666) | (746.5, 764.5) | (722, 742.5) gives -0.08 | 3.35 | 4.58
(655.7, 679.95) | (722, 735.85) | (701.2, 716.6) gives -0.05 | 3.94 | 4.65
